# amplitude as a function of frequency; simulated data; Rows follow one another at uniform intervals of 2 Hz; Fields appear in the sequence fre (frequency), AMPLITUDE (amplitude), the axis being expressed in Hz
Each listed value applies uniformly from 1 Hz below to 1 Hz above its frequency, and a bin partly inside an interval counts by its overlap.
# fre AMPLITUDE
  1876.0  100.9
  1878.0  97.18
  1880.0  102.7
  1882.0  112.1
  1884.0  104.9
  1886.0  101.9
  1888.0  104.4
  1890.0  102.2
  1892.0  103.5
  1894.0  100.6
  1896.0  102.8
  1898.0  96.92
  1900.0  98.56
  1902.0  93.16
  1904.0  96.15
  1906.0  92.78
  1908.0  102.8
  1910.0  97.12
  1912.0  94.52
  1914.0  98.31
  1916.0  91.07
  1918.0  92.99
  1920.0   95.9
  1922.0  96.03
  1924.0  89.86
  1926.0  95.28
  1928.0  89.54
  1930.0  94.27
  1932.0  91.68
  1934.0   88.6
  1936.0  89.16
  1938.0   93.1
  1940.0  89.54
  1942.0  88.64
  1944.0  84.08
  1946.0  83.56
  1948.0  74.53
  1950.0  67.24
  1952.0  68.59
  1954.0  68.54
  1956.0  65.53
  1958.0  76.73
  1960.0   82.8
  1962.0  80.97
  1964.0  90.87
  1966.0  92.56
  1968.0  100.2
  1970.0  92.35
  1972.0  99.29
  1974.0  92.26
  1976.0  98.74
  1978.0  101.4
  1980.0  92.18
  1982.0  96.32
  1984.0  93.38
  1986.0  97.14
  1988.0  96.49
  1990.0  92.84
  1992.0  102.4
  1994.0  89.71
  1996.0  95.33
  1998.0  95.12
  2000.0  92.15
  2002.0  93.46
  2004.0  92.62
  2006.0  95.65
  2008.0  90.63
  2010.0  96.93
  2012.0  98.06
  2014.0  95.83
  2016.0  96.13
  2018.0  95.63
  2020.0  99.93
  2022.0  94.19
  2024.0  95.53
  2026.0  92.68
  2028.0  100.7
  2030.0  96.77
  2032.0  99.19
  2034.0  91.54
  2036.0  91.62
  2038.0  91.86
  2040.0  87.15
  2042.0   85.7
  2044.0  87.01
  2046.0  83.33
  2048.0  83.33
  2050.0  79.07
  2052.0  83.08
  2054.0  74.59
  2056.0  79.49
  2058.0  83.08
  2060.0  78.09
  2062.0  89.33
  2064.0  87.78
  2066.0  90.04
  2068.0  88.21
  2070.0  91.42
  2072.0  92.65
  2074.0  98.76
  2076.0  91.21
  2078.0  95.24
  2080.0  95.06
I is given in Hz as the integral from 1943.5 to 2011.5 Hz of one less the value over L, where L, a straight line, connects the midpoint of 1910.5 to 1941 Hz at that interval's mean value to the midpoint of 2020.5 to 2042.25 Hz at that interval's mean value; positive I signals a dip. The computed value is 2.9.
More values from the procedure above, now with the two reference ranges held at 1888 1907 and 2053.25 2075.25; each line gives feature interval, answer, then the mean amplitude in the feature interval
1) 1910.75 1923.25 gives 0.34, 94.8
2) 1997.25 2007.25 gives -0.26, 93.7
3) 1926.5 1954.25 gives 3.34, 84.3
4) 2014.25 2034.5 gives -1.49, 96.3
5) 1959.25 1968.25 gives 0.51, 88.8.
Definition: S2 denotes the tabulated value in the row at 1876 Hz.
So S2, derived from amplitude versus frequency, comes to 100.9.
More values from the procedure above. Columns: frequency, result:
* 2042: 85.7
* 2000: 92.15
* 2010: 96.93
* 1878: 97.18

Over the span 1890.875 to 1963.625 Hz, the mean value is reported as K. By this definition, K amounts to 89.4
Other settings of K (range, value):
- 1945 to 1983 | 85.5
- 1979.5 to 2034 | 95.4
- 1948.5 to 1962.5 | 72.7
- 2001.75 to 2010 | 93.5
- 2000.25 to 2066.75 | 90.3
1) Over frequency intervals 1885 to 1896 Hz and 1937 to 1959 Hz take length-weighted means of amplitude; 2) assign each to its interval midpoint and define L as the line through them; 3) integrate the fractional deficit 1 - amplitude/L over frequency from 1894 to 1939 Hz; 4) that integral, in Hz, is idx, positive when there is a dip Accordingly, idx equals -1.65 Hz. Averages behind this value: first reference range 103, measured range 94.7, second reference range 78.2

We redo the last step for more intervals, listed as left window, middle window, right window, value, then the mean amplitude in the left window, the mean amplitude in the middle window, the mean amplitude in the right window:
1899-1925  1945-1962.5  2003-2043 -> 3.9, 95.3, 74.1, 94.4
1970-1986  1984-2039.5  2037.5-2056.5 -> -3.3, 96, 95.1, 83.3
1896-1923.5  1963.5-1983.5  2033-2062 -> -1.1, 96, 95.7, 84.4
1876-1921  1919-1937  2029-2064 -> 0.8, 99.2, 92.3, 86.2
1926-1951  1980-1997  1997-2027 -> -0.6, 86.5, 95.3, 95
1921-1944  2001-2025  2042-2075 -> -2.1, 91.1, 95.4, 85.6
